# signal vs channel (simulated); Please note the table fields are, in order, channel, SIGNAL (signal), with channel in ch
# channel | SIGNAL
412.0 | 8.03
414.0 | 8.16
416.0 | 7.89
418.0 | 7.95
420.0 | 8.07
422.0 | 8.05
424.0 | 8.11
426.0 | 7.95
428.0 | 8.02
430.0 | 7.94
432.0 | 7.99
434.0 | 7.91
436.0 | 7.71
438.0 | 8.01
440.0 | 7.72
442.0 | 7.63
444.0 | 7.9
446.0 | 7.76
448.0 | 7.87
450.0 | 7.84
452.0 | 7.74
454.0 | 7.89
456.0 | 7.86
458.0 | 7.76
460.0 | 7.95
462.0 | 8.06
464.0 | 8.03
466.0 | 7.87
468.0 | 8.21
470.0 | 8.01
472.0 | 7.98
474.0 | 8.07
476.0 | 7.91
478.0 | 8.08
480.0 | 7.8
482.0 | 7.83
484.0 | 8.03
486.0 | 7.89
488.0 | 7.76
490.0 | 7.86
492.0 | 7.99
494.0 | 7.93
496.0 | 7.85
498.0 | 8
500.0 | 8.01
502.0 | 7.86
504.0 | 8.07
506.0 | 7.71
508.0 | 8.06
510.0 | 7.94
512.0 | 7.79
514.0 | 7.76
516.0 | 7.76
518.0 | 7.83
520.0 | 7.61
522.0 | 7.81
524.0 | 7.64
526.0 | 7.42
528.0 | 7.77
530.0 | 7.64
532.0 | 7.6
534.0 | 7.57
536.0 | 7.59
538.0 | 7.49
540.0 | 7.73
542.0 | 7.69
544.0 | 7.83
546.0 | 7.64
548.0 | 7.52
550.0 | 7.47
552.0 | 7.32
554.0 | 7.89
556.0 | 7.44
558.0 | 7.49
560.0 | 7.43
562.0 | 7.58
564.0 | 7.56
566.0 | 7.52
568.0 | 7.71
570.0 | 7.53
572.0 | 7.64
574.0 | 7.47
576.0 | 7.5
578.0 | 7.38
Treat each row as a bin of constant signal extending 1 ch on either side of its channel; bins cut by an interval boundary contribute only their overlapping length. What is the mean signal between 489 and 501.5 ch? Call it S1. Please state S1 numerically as 7.94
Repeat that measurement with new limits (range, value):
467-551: 7.81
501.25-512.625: 7.91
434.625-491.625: 7.9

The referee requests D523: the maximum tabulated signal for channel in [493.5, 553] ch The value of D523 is 8.07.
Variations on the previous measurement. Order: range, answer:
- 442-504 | 8.21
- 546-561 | 7.89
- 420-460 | 8.11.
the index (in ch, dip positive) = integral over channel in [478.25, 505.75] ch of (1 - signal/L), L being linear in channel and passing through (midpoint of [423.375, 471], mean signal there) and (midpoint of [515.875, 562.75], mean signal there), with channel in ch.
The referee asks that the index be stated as -0.5 ch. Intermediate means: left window 7.9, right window 7.61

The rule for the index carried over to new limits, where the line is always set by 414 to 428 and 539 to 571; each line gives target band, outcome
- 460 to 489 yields -0.45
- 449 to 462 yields 0.08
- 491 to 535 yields -0.46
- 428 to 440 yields 0.10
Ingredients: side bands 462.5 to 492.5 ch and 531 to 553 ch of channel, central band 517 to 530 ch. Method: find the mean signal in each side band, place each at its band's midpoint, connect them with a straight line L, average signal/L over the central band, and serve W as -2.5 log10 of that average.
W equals 0.002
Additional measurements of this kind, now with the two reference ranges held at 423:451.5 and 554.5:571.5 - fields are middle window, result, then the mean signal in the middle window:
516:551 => 0.00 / 7.64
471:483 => -0.02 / 7.95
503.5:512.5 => -0.03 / 7.91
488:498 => -0.02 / 7.9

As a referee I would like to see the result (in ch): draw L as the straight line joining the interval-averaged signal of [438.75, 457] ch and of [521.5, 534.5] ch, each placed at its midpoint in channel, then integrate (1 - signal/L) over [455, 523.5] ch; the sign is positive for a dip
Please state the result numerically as -1.7 ch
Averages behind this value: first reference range 7.8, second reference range 7.63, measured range 7.91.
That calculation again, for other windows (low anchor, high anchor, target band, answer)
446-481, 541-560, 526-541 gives 0.1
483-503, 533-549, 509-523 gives 0.0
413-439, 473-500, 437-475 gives 0.2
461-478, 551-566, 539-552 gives 0.0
